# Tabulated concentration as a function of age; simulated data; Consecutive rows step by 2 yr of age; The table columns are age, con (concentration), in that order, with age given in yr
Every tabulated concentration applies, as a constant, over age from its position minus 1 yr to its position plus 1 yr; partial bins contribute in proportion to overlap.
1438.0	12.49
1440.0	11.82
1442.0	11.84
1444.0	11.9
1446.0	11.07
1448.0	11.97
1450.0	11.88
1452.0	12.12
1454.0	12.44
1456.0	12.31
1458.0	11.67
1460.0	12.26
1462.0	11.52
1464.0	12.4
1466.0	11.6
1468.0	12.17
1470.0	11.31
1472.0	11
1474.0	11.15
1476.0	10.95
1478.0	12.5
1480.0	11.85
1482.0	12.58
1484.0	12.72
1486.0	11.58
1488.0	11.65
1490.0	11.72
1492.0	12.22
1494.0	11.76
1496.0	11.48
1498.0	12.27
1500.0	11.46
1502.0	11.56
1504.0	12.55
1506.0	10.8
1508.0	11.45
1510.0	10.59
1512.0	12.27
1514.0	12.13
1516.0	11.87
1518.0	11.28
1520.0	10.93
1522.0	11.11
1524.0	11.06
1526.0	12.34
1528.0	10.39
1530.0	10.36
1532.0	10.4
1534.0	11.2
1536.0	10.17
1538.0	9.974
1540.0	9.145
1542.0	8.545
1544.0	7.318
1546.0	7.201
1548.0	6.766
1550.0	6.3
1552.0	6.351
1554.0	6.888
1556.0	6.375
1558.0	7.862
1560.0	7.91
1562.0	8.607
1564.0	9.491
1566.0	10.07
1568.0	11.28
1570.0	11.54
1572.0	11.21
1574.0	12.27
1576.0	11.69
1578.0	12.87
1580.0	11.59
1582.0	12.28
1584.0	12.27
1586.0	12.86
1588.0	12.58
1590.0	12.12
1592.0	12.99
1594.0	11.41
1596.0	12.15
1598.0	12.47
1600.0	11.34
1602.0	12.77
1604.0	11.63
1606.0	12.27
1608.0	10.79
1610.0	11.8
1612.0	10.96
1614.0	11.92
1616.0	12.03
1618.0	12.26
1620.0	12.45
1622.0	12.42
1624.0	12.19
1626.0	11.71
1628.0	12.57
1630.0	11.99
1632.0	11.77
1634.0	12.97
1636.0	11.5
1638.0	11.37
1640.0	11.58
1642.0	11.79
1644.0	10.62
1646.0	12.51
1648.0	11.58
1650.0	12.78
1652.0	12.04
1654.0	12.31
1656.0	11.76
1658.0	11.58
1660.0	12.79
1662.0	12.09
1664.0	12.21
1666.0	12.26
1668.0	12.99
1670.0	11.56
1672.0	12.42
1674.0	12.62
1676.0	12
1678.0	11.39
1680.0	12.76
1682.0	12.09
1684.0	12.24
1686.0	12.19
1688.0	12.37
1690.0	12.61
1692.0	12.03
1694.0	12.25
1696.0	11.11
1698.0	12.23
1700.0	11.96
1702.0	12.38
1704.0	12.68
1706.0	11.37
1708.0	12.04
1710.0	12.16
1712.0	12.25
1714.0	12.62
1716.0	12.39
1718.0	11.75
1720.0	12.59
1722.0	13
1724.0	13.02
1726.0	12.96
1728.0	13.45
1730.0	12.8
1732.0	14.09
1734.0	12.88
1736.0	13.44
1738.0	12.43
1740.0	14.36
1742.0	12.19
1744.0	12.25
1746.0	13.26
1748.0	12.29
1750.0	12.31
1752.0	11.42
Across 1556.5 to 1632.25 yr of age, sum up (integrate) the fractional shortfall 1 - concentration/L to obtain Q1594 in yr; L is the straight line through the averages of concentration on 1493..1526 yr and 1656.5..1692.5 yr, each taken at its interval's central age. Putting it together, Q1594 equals 2.3 yr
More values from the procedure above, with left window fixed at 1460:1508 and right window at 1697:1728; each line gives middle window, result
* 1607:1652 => 1.03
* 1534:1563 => 9.75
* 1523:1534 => 0.89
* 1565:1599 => 0.18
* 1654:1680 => 0.22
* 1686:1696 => 0.13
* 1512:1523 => 0.31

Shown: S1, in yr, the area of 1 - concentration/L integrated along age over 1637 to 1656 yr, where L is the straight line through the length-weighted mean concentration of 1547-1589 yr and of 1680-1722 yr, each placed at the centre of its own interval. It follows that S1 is -0.9 yr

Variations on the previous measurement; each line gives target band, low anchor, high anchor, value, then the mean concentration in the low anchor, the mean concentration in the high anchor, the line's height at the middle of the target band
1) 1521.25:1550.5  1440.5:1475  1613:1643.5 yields 5.8 yr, 11.8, 12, 11.9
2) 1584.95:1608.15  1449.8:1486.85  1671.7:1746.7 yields 0.1 yr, 11.9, 12.5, 12.2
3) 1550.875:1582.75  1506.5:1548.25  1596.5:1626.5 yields 3.7 yr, 10.4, 11.9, 11.1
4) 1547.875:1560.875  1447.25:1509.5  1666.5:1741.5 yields 5.5 yr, 11.8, 12.5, 12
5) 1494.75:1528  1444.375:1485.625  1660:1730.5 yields 1.2 yr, 11.9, 12.3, 12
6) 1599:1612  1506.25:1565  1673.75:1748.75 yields -1.2 yr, 9.54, 12.5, 10.7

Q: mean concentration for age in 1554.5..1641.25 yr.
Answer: 11.5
